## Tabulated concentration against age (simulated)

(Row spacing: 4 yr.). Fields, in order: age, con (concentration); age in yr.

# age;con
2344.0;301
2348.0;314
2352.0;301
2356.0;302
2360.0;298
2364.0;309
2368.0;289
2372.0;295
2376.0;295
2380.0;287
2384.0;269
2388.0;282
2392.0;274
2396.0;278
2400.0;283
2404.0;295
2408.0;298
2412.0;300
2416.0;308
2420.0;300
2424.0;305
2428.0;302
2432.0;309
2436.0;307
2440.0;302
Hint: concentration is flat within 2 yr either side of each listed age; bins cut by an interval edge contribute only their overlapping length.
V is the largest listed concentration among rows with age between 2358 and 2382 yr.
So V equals 309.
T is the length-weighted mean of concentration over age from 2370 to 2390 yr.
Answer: 286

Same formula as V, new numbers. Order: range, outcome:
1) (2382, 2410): 298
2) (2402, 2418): 308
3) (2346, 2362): 314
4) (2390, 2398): 278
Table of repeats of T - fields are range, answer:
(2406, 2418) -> 302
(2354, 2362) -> 300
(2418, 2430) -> 302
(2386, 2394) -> 278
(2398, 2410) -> 292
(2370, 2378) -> 295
